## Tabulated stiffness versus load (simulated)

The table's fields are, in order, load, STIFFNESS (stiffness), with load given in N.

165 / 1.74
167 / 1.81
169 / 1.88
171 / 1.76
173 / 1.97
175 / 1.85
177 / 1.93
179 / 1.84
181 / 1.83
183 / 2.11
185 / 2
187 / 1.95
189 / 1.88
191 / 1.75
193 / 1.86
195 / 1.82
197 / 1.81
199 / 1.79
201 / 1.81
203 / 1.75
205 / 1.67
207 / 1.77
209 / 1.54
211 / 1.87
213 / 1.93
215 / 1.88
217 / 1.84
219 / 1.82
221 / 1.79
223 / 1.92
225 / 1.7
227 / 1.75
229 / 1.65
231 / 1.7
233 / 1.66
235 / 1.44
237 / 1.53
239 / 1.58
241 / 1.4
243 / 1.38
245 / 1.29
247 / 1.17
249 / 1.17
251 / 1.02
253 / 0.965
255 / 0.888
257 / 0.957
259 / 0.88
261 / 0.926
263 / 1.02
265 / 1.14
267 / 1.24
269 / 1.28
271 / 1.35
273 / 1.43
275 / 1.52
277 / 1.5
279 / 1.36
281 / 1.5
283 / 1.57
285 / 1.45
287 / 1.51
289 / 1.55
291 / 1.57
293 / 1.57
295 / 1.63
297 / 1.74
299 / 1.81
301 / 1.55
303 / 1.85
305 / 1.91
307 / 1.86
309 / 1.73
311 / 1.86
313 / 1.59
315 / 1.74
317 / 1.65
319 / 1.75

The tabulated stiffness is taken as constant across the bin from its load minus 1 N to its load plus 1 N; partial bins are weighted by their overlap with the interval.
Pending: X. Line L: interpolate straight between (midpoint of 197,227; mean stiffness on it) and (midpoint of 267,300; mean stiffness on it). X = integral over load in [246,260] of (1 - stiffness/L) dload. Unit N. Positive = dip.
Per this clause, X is 5.4 N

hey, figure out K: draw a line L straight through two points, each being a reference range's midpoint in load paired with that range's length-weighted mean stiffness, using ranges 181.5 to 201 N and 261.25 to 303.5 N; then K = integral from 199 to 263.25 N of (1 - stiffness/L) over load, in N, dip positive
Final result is 8.01 N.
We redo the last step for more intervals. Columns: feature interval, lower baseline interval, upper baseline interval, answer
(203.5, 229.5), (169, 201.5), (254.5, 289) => -1.9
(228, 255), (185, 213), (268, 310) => 5.4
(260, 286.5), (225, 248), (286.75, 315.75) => 4.7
